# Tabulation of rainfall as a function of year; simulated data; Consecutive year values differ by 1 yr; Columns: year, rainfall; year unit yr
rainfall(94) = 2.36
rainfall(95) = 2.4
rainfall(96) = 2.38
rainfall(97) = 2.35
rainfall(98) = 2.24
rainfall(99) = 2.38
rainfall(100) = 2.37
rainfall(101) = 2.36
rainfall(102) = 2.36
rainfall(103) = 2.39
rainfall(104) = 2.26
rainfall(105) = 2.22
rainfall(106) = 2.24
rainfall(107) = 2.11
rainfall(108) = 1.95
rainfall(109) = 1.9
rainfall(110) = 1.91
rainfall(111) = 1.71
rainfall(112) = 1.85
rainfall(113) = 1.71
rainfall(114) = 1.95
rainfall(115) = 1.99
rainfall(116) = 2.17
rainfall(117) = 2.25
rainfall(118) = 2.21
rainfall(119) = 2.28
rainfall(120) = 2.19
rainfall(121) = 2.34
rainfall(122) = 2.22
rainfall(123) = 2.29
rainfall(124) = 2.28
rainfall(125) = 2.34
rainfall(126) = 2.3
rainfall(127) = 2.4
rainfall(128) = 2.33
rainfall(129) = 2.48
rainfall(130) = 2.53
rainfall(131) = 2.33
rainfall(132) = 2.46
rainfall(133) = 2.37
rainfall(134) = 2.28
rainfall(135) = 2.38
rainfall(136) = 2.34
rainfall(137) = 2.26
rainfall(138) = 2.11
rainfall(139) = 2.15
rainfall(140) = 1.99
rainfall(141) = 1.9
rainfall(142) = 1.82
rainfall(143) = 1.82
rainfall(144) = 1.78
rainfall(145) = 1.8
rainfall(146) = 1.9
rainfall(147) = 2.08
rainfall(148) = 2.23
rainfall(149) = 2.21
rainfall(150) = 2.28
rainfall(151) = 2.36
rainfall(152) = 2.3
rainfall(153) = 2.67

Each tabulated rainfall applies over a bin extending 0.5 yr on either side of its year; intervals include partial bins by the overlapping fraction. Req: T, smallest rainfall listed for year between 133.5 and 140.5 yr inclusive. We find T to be 1.99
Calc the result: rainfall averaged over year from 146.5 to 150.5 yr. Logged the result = 2.2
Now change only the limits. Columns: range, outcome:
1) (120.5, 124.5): 2.28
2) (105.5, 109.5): 2.05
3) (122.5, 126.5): 2.3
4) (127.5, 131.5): 2.42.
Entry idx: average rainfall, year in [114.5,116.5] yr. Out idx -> 2.08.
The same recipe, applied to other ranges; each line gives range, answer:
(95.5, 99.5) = 2.34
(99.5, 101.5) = 2.37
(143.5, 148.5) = 1.96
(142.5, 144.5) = 1.8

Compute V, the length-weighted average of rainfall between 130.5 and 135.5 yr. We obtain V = 2.36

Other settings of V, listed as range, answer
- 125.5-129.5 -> 2.38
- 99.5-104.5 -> 2.35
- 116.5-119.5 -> 2.25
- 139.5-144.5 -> 1.86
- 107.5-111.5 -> 1.87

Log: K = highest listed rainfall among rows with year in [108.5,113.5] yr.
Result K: 1.91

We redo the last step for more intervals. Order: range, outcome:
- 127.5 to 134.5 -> 2.53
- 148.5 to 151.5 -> 2.36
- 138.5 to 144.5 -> 2.15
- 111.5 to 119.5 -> 2.28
